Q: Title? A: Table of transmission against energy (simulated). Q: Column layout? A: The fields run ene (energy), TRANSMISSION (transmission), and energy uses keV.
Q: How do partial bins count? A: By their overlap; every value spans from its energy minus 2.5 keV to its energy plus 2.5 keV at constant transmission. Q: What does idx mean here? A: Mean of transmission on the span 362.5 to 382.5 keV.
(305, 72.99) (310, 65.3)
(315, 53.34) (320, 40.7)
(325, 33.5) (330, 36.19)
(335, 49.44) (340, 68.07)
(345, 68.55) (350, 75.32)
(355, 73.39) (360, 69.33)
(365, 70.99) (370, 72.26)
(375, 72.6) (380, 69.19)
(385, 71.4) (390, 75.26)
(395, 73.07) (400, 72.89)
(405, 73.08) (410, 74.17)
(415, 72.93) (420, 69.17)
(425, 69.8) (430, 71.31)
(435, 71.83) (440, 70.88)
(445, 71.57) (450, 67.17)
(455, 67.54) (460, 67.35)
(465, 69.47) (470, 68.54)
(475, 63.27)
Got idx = 71.3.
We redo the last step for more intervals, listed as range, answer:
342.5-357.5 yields 72.4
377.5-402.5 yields 72.4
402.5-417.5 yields 73.4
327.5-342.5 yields 51.2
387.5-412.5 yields 73.7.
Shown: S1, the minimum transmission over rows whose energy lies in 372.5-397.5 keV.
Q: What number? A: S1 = 69.19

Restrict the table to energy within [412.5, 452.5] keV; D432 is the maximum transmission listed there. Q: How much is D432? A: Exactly 72.93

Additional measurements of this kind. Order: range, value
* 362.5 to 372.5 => 72.26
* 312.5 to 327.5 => 53.34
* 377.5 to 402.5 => 75.26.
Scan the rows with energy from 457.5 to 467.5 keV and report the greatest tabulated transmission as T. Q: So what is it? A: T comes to 69.47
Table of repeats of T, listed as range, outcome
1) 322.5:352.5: 75.32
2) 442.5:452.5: 71.57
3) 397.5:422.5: 74.17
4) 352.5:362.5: 73.39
